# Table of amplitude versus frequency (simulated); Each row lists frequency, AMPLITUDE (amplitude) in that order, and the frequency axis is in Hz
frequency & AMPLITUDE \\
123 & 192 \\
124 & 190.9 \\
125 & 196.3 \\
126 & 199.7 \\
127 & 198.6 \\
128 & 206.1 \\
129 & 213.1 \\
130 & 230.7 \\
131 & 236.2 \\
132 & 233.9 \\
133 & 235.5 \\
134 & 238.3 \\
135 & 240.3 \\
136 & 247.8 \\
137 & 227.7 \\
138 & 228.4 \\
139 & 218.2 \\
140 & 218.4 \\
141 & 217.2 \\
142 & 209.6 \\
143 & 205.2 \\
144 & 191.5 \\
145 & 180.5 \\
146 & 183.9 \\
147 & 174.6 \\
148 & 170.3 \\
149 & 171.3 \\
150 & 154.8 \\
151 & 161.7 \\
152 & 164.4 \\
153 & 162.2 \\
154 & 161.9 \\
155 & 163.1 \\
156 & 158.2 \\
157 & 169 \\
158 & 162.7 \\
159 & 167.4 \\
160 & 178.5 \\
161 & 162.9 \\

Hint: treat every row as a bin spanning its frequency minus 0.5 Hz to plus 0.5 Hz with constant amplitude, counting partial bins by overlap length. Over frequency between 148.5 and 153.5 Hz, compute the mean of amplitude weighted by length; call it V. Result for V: 163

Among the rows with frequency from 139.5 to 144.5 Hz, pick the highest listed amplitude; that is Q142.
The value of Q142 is 218.4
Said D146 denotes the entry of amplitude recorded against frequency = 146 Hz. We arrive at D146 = 183.9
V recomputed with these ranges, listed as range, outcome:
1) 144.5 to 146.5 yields 182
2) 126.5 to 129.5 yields 206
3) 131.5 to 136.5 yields 239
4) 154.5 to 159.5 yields 164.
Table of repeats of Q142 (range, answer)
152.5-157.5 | 169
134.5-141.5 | 247.8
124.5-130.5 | 230.7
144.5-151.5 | 183.9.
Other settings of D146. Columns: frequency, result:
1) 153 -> 162.2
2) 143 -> 205.2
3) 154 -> 161.9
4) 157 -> 169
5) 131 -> 236.2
